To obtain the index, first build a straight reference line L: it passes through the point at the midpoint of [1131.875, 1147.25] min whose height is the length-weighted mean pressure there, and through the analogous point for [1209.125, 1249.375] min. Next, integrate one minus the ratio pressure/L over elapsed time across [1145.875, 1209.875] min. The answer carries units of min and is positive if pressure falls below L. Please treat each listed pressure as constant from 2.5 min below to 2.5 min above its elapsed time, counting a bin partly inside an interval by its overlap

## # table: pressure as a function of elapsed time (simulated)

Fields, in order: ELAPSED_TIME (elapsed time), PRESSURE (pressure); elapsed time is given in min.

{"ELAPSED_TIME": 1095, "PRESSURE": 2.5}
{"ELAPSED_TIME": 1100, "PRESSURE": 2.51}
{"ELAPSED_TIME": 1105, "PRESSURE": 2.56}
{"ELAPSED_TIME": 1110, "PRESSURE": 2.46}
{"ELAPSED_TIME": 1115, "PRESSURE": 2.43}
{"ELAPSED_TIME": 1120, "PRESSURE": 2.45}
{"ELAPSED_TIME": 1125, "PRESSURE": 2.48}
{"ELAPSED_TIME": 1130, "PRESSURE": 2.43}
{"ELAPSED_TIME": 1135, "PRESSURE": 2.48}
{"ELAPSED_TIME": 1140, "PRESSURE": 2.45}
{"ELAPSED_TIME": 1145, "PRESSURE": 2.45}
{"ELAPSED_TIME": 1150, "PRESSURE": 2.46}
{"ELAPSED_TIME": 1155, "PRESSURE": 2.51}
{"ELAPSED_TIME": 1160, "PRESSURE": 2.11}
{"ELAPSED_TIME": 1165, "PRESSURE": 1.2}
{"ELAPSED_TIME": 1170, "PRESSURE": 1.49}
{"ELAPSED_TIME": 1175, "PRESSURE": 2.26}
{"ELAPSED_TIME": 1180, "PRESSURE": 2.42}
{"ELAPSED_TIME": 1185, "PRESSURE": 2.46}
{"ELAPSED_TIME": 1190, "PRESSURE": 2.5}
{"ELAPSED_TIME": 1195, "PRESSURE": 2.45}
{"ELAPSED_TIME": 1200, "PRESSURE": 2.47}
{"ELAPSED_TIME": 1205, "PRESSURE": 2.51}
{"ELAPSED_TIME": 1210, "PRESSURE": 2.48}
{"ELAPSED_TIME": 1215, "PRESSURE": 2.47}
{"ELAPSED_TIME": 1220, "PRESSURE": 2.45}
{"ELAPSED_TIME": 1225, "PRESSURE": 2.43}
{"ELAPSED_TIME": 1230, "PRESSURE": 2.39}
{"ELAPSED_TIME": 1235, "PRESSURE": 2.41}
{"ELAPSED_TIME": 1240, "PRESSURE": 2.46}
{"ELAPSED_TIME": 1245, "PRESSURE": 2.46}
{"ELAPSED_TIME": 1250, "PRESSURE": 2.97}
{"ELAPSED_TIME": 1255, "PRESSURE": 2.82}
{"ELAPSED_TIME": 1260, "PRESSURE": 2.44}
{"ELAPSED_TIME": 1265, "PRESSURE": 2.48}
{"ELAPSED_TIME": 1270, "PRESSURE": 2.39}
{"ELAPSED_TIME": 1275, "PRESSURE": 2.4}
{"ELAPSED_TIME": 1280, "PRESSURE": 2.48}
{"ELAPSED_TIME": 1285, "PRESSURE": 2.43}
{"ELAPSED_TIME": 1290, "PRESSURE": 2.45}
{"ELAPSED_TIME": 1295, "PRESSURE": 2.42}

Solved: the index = 5.5 min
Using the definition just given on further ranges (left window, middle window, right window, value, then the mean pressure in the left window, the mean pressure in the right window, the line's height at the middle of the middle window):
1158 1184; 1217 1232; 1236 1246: -0.6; 1.92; 2.45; 2.33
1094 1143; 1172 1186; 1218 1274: 0.9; 2.47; 2.52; 2.49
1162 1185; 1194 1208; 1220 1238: -2.1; 1.92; 2.42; 2.16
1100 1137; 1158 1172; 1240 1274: 5.1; 2.47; 2.58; 2.51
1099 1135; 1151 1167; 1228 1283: 3.1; 2.47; 2.52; 2.49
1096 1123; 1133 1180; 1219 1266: 6.3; 2.48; 2.54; 2.5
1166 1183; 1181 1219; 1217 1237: -4.8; 1.99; 2.42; 2.2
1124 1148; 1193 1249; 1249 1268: 2.6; 2.46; 2.65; 2.59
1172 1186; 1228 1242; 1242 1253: 1.2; 2.34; 2.71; 2.64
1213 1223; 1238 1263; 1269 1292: -1.9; 2.46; 2.43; 2.44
